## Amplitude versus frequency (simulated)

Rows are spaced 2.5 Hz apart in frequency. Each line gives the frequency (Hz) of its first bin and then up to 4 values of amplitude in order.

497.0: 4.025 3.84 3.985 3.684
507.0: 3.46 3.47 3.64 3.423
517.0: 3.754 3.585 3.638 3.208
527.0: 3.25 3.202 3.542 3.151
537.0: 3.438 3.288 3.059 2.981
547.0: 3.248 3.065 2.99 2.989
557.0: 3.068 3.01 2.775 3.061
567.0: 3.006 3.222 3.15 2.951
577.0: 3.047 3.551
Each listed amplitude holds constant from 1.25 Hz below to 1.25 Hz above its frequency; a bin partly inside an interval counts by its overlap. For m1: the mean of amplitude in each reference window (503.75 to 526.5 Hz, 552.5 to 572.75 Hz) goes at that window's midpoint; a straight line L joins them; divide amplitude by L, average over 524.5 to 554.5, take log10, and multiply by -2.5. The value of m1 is 0.027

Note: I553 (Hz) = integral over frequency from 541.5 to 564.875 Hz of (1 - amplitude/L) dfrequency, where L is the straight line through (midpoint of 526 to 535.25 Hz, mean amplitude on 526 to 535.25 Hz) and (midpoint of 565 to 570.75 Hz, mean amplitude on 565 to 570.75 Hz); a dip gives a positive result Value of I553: 1.2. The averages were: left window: 3.29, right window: 3.11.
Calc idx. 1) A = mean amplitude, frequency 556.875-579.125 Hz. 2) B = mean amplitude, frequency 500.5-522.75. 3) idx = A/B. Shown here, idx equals 0.8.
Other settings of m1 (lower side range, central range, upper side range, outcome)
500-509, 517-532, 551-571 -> 0.01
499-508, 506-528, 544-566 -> 0.02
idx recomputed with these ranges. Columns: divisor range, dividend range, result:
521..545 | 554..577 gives 0.92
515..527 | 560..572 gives 0.86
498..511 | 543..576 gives 0.82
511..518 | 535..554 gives 0.87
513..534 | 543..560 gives 0.89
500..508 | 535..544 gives 0.87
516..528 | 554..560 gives 0.87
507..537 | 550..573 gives 0.88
